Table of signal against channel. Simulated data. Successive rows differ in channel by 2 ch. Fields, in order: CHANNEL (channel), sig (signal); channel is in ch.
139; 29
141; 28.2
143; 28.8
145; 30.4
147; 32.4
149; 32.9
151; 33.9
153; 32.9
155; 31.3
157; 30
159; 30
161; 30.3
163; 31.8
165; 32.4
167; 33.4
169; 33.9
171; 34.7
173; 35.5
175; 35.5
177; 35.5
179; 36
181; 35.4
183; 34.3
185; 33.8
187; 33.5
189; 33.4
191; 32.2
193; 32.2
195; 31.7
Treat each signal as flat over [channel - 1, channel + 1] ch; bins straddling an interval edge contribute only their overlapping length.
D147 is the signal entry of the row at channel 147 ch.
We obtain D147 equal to 32.4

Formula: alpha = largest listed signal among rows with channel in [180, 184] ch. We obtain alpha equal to 35.4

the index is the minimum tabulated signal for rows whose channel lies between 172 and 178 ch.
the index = 35.5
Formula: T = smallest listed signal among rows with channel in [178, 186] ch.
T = 33.8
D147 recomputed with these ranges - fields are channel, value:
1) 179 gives 36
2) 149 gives 32.9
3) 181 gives 35.4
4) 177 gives 35.5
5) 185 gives 33.8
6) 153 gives 32.9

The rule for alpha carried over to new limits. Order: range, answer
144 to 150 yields 32.9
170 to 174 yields 35.5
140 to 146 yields 30.4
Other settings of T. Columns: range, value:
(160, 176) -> 30.3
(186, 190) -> 33.4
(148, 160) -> 30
